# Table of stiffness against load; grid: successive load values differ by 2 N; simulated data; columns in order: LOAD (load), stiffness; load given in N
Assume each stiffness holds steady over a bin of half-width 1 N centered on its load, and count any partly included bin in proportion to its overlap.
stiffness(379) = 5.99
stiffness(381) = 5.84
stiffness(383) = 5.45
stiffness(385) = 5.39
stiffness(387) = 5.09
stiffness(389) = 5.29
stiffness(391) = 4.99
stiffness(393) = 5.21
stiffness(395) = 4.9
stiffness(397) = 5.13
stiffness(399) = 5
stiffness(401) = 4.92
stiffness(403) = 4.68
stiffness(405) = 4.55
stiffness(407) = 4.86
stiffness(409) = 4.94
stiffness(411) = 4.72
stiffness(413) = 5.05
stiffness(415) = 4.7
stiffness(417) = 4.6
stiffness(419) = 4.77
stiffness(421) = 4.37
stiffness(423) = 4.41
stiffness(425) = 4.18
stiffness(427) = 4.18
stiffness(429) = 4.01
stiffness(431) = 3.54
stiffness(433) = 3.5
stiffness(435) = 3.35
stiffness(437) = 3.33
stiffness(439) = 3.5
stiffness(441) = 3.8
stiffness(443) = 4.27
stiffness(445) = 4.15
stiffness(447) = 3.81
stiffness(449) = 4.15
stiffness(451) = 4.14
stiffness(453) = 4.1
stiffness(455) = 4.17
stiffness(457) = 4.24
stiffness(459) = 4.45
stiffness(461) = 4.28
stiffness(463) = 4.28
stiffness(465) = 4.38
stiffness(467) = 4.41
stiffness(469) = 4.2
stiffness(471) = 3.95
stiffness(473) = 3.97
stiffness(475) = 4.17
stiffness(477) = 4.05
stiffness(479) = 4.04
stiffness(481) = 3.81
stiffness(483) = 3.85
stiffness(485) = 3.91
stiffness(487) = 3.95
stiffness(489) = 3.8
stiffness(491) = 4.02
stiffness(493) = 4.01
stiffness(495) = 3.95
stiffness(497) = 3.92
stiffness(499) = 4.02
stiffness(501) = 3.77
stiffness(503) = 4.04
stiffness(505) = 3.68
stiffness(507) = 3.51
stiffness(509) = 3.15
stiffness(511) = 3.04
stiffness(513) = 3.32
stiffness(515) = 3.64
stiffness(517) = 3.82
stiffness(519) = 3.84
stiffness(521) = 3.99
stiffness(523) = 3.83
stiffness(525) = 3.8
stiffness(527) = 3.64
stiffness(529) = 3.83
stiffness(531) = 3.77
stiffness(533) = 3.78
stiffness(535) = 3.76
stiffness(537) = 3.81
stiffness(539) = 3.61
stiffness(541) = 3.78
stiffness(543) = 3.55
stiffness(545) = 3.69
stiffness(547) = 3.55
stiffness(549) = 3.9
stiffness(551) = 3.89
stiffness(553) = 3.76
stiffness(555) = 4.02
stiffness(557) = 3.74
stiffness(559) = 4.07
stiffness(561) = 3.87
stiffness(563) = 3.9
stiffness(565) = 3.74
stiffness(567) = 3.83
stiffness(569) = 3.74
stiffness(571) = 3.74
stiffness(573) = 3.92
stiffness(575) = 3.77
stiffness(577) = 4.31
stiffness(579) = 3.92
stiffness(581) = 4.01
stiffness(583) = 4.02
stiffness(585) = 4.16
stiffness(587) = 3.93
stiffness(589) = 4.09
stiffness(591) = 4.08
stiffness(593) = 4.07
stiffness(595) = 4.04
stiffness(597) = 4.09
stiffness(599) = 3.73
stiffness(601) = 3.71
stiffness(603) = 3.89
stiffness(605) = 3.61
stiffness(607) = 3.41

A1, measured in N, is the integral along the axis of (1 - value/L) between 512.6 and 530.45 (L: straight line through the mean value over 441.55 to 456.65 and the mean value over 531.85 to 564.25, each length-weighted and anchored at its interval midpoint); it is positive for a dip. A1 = 0.5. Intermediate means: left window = 4.11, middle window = 3.76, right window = 3.79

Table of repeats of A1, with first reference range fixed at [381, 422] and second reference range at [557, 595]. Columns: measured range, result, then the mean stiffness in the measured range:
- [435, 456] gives 3.5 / 3.91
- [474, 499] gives 2.8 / 3.96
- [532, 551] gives 1.9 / 3.72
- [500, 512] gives 2.3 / 3.53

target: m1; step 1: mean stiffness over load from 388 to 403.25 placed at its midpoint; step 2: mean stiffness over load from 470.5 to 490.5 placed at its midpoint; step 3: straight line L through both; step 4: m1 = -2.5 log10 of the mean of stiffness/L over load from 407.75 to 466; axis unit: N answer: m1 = 0.08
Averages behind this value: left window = 5.03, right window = 3.95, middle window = 4.19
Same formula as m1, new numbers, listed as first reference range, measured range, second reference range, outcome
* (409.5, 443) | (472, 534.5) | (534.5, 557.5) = 0.03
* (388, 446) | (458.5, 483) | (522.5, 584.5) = 0.01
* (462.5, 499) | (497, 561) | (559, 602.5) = 0.07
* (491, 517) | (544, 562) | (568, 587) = 0.01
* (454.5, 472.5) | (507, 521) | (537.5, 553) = 0.12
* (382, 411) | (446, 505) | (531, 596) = 0.11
